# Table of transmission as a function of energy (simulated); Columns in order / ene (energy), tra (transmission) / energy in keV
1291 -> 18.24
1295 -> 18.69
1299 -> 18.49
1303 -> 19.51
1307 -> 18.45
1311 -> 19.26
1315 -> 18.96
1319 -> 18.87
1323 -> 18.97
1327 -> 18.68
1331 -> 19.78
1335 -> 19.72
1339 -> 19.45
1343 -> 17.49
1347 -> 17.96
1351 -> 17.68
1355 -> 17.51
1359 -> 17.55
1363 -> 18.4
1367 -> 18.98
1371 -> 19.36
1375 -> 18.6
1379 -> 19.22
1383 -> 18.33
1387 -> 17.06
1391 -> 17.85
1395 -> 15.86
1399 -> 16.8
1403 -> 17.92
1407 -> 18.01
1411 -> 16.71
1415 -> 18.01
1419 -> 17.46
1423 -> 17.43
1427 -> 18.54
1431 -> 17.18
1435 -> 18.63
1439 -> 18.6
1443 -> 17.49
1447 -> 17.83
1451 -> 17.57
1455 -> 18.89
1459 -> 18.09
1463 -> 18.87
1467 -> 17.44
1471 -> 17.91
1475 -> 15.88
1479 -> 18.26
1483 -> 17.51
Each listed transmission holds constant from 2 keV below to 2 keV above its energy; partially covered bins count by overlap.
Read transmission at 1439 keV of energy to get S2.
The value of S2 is 18.6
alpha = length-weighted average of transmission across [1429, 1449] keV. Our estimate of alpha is 17.9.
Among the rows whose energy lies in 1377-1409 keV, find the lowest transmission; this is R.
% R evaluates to 15.86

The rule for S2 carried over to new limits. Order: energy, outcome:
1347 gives 17.96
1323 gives 18.97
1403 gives 17.92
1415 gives 18.01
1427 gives 18.54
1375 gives 18.6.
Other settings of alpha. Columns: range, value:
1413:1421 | 17.7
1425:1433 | 17.9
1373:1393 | 18.2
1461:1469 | 18.2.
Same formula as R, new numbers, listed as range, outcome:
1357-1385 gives 17.55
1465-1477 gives 15.88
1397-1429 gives 16.71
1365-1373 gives 18.98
